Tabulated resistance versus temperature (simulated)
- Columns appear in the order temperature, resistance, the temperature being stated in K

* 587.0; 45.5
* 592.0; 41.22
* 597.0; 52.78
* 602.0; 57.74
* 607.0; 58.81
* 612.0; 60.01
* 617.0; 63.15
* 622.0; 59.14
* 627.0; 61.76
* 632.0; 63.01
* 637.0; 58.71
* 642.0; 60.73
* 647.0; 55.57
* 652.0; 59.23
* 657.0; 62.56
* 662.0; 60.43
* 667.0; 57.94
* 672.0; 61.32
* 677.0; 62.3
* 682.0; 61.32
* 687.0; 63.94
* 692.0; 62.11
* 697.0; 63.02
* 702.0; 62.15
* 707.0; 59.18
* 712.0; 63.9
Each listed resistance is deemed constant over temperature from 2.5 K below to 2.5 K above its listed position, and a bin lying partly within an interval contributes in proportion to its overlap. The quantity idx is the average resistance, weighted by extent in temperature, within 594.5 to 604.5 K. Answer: 55.3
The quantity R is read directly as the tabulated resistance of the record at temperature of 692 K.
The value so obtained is 62.11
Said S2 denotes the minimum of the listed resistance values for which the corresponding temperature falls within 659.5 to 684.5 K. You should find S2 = 57.94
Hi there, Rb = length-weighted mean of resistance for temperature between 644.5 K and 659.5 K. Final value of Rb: 59.1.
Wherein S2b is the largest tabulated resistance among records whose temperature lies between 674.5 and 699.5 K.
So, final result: 63.94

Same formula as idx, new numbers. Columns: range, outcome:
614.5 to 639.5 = 61.2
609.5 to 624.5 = 60.8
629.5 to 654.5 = 59.5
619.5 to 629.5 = 60.5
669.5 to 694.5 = 62.2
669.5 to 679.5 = 61.8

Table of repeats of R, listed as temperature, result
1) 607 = 58.81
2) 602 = 57.74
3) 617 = 63.15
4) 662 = 60.43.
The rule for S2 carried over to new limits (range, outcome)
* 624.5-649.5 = 55.57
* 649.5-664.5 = 59.23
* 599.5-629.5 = 57.74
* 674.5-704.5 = 61.32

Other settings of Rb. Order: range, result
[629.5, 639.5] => 60.9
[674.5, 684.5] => 61.8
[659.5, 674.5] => 59.9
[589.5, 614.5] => 54.1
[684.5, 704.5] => 62.8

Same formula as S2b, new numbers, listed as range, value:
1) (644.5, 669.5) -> 62.56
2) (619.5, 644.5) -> 63.01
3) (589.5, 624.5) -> 63.15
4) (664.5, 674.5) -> 61.32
